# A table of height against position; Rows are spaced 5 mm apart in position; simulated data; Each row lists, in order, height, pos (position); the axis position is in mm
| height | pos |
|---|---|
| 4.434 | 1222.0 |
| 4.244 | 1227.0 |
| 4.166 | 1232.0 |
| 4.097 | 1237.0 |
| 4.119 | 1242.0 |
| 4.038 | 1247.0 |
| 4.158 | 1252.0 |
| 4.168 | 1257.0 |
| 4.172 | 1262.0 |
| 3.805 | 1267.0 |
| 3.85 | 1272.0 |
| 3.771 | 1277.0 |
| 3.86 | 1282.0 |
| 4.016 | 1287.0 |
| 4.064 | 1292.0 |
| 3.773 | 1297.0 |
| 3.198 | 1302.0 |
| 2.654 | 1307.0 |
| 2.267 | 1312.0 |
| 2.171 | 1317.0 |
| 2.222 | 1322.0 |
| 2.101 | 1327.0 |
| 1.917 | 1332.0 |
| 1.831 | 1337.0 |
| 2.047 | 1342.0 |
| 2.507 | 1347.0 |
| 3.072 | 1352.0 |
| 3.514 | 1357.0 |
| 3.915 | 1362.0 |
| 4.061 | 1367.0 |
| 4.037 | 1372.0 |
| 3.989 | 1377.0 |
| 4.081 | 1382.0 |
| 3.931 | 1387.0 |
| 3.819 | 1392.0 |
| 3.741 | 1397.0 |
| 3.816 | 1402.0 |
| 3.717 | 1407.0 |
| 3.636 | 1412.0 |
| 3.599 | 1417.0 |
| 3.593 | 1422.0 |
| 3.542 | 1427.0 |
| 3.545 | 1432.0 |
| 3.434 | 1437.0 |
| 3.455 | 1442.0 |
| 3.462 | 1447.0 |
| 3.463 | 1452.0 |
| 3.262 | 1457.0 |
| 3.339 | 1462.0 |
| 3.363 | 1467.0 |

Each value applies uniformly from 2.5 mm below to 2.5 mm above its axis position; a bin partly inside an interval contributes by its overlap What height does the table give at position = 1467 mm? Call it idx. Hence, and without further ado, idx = 3.363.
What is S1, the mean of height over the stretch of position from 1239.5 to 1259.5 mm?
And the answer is 4.12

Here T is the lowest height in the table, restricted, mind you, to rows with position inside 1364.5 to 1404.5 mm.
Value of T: 3.741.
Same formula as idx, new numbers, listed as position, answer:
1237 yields 4.097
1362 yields 3.915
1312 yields 2.267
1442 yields 3.455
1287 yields 4.016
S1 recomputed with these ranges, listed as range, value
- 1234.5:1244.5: 4.11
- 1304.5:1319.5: 2.36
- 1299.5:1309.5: 2.93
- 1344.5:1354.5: 2.79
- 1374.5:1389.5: 4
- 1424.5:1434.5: 3.54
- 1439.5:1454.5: 3.46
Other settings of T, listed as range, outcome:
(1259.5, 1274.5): 3.805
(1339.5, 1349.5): 2.047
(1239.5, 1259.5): 4.038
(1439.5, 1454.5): 3.455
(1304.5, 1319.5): 2.171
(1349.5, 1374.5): 3.072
